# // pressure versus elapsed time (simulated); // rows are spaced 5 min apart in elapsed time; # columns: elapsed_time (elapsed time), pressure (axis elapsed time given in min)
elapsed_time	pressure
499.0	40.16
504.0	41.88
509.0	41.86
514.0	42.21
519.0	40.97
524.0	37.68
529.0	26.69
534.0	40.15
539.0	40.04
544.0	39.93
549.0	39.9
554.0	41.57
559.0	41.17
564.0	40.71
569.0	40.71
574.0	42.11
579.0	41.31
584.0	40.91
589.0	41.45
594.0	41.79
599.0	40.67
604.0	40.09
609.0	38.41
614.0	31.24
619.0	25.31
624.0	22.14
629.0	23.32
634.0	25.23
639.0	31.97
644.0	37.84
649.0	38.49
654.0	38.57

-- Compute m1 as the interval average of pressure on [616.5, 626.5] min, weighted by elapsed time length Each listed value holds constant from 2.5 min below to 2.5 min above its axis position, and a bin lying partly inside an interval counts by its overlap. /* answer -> 23.7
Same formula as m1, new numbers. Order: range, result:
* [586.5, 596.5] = 41.6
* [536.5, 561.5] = 40.5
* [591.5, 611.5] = 40.2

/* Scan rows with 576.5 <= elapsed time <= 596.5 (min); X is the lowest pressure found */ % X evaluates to 40.91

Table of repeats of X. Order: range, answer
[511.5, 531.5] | 26.69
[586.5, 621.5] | 25.31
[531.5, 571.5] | 39.9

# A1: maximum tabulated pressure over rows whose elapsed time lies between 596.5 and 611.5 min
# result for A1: 40.67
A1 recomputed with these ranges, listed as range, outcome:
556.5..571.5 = 41.17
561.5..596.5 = 42.11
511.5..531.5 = 42.21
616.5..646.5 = 37.84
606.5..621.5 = 38.41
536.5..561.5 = 41.57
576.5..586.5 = 41.31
